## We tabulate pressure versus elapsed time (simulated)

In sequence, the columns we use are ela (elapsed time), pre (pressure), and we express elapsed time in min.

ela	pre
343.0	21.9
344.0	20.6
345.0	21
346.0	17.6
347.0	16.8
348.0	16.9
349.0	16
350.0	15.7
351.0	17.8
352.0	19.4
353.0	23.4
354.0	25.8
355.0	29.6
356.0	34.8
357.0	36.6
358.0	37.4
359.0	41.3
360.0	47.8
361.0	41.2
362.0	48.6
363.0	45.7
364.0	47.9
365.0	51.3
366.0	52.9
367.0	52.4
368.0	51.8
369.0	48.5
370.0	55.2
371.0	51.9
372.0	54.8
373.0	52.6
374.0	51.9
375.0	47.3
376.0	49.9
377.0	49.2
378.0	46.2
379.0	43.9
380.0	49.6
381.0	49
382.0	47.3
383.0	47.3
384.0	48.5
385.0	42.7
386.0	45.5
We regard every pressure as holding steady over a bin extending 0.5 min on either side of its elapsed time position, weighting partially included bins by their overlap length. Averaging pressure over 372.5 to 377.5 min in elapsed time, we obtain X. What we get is 50.2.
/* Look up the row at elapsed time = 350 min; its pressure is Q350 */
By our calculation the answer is 15.7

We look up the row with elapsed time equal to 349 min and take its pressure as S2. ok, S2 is 16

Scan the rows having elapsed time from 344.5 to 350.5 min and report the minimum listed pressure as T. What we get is 15.7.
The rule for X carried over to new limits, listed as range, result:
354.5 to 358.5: 34.6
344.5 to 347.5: 18.5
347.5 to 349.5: 16.4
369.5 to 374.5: 53.3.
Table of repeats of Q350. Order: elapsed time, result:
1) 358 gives 37.4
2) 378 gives 46.2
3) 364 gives 47.9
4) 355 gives 29.6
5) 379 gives 43.9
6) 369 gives 48.5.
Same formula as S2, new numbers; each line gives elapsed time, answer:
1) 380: 49.6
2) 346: 17.6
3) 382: 47.3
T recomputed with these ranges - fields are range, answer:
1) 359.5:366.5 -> 41.2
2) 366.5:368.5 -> 51.8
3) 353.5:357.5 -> 25.8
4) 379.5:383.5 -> 47.3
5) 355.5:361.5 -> 34.8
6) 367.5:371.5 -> 48.5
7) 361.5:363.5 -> 45.7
